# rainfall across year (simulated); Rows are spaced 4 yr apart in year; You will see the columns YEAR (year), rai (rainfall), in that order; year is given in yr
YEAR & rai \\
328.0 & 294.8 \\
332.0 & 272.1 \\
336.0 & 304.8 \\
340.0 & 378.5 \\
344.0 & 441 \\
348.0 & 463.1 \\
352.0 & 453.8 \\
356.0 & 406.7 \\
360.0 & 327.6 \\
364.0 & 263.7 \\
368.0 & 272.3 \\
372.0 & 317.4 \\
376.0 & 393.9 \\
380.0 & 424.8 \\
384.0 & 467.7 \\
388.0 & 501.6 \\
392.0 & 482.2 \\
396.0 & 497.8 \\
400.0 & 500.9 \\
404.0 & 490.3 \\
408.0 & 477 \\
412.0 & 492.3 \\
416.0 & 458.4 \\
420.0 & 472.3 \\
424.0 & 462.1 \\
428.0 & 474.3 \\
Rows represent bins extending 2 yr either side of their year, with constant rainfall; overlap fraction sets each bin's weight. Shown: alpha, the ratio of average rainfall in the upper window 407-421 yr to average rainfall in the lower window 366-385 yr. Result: 1.3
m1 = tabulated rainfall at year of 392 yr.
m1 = 482.2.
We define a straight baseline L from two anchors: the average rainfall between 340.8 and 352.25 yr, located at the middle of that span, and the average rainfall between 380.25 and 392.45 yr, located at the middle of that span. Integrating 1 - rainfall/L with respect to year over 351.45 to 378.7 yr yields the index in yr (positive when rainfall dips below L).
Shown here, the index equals 6.8 yr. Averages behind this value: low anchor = 445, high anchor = 476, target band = 344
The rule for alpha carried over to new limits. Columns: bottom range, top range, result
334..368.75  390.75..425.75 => 1.30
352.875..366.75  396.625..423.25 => 1.42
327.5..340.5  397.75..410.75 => 1.60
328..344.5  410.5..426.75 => 1.41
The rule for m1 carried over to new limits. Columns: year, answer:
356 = 406.7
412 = 492.3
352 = 453.8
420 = 472.3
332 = 272.1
